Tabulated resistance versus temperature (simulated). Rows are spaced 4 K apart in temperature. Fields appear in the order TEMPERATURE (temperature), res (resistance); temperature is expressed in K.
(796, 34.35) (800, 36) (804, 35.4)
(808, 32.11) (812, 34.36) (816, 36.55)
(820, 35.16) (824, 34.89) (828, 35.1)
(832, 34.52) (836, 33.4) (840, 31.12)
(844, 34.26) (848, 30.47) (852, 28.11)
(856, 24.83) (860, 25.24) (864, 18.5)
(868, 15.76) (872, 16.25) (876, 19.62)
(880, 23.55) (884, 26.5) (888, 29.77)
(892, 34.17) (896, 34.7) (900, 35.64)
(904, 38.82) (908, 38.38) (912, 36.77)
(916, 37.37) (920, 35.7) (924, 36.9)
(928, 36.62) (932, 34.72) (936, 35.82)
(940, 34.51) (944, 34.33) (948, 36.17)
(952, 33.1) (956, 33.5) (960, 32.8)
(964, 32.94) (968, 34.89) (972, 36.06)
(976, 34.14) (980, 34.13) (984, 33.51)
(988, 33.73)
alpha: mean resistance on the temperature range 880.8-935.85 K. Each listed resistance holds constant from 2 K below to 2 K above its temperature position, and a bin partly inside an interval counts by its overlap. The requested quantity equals 34.9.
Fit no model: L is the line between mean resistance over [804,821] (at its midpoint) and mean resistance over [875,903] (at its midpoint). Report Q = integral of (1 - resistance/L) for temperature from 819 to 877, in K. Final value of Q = 8.5 K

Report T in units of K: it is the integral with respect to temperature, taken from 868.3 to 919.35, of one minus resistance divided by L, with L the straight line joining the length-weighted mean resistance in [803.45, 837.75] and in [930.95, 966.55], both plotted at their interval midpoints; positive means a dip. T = 5.61 K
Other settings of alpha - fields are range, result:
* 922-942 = 35.7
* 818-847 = 33.9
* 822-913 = 29.5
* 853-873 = 20.7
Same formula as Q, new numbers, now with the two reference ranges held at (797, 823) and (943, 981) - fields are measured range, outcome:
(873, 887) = 4.6 K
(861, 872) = 5.4 K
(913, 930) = -1.1 K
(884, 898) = 1.0 K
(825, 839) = 0.3 K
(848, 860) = 2.7 K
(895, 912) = -1.2 K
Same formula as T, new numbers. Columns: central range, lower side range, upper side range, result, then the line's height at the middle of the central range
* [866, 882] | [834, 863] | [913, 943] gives 6.4 K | 31.4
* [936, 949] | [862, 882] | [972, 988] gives -2.8 K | 28.8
